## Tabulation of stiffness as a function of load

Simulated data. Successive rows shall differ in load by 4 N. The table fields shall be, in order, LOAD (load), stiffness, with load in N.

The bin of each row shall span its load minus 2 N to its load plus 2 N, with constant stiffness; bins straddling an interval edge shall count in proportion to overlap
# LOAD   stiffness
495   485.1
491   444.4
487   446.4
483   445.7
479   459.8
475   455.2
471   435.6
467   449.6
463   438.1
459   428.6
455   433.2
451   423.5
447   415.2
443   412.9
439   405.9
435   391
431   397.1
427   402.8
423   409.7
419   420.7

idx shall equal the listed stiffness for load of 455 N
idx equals 433.2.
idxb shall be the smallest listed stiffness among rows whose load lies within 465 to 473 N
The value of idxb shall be 435.6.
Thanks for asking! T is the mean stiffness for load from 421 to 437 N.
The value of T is 400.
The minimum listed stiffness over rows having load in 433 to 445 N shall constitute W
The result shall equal 391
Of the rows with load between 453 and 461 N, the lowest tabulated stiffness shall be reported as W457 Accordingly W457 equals 428.6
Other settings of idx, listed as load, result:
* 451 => 423.5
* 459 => 428.6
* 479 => 459.8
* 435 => 391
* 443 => 412.9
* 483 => 445.7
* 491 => 444.4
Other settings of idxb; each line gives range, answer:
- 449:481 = 423.5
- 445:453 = 415.2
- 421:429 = 402.8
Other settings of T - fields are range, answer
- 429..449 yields 404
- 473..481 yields 458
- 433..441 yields 398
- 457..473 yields 438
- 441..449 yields 414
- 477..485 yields 453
